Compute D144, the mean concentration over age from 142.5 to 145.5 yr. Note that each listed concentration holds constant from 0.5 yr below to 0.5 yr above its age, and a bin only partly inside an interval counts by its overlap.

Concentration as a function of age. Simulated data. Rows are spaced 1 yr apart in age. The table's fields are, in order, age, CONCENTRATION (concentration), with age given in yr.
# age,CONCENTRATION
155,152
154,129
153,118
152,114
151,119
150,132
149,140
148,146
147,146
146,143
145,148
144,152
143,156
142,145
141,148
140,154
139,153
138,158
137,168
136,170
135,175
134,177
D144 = 152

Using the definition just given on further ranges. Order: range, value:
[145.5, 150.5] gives 141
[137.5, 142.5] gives 152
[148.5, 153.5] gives 125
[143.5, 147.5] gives 147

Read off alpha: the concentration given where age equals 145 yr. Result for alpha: 148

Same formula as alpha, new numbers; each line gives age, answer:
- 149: 140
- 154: 129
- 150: 132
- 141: 148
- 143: 156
